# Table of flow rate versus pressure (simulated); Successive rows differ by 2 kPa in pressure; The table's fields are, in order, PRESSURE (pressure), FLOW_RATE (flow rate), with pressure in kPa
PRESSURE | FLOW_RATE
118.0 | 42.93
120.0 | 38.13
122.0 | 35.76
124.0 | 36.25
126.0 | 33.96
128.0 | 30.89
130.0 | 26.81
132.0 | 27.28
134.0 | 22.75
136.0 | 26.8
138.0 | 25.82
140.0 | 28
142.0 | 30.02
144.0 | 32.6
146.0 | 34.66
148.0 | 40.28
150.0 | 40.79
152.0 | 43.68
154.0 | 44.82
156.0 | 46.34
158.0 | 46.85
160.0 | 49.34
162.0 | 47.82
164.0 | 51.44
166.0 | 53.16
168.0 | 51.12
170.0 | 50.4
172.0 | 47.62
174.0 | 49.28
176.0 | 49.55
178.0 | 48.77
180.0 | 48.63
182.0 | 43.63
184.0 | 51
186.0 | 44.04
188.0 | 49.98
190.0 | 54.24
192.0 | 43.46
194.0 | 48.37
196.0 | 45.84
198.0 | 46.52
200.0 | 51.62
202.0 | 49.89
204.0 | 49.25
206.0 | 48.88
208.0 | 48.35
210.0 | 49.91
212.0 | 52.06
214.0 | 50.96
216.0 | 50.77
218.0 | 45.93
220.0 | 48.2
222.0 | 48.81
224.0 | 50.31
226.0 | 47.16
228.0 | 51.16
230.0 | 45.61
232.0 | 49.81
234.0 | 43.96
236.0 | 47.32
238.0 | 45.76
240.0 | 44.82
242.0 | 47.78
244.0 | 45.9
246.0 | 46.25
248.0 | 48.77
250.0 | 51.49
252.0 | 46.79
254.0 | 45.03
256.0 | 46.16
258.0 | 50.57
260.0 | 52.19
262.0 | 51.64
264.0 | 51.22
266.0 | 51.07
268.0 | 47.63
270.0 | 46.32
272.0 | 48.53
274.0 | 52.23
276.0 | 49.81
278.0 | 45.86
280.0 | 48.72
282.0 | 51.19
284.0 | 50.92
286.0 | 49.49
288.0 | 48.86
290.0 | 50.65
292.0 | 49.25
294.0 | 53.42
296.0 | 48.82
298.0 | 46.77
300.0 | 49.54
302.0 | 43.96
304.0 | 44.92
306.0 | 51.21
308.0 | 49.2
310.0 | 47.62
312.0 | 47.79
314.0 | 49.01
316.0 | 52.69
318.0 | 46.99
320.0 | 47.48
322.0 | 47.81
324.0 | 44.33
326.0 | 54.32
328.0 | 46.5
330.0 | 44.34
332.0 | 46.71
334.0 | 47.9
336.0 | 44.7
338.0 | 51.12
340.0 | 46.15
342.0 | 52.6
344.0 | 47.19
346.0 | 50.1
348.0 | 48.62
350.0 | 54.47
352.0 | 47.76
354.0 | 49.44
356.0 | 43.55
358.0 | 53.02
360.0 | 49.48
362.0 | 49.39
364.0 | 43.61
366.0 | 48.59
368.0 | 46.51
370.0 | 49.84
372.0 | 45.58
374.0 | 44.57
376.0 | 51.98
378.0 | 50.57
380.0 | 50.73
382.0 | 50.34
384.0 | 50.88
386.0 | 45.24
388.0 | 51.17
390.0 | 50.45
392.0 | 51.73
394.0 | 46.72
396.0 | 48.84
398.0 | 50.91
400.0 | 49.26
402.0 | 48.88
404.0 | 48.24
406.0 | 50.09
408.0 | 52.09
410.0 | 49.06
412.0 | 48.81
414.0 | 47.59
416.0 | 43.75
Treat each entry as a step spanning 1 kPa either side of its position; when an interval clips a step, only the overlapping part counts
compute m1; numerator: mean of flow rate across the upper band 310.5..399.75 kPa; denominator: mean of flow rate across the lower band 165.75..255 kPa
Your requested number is 1.01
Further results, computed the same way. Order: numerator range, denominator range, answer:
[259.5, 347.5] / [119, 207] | 1.15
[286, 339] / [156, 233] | 0.99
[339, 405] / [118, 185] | 1.21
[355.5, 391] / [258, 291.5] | 0.98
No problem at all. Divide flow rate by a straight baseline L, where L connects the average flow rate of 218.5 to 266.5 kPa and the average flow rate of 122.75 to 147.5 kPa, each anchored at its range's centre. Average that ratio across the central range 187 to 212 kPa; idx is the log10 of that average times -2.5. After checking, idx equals -0.20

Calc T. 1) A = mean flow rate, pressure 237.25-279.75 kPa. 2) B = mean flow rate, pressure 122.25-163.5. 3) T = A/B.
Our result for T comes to 1.35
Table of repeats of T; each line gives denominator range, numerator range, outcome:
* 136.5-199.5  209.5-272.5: 1.08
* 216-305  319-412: 1.01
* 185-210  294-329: 1.00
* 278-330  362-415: 1.00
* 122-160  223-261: 1.37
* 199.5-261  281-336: 1.00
